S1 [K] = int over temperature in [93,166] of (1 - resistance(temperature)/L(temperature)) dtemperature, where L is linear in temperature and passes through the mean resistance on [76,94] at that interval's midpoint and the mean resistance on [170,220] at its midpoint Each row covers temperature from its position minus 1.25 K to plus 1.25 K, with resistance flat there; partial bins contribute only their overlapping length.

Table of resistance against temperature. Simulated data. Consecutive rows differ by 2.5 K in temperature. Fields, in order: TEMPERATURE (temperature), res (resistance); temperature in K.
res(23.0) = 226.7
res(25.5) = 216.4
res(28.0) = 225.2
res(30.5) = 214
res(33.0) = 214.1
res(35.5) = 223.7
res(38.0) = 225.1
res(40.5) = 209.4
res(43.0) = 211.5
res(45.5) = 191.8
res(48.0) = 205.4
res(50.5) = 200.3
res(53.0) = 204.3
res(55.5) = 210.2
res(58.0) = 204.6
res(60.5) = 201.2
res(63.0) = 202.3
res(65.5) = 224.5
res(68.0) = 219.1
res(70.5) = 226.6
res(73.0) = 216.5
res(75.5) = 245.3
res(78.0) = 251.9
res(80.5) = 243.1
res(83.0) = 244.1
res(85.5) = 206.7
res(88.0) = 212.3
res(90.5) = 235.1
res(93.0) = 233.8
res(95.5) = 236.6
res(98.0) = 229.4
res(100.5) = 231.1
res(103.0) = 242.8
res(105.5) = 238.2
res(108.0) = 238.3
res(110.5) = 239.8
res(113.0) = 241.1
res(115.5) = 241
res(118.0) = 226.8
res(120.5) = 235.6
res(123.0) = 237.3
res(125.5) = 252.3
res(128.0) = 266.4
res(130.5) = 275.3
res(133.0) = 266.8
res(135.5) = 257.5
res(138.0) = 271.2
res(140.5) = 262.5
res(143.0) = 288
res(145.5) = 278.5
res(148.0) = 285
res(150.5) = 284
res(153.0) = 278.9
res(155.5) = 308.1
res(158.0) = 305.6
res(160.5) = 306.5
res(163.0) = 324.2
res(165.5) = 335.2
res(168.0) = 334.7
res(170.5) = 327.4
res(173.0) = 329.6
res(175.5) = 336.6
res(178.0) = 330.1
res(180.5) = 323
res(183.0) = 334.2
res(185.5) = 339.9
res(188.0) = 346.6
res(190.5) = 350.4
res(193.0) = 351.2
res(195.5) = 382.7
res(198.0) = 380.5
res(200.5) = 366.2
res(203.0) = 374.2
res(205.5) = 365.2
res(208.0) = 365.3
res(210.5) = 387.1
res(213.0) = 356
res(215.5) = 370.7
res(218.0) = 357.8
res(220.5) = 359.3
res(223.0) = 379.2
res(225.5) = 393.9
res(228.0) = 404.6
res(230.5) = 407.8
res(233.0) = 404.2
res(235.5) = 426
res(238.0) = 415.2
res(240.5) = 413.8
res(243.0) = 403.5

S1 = 4.8 K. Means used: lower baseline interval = 233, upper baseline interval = 354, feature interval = 264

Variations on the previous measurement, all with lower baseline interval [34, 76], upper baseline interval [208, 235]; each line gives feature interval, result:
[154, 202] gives 0.1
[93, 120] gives 2.9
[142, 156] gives 1.0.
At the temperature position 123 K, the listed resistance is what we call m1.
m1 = 237.3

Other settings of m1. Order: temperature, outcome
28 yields 225.2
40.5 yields 209.4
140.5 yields 262.5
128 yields 266.4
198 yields 380.5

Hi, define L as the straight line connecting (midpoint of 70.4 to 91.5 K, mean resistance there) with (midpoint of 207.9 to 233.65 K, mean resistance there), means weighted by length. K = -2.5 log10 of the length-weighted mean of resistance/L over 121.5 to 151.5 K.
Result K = 0.088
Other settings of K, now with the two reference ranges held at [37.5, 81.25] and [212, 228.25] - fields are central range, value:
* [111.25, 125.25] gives 0.152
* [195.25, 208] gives -0.052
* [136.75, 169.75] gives 0.037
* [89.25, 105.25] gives 0.079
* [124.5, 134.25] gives 0.074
